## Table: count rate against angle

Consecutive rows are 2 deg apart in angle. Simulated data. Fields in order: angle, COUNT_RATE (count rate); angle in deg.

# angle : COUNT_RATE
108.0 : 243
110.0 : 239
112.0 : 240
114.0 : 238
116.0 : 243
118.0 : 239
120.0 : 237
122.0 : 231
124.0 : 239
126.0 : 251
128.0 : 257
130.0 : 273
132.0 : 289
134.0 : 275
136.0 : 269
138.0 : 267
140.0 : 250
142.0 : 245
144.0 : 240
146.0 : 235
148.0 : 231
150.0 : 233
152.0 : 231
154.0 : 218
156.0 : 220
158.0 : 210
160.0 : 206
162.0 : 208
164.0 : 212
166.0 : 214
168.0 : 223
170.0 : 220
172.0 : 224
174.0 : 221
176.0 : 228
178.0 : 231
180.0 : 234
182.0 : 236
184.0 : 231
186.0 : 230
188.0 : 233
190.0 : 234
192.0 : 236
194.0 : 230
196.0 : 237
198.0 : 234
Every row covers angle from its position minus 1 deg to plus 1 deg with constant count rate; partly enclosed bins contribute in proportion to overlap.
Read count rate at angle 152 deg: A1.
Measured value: 231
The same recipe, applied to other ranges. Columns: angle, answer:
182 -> 236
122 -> 231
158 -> 210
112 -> 240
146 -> 235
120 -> 237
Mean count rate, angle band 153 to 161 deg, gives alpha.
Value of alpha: 214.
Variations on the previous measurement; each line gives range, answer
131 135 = 282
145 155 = 230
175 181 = 231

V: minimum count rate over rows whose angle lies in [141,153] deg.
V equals 231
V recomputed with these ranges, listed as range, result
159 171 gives 206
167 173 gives 220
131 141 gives 250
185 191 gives 230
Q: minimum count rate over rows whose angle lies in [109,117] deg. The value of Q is 238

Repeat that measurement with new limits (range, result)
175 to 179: 228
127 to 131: 257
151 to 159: 210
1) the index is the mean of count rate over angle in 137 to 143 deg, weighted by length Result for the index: 254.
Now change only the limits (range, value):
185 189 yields 232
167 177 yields 223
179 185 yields 234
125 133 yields 268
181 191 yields 233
